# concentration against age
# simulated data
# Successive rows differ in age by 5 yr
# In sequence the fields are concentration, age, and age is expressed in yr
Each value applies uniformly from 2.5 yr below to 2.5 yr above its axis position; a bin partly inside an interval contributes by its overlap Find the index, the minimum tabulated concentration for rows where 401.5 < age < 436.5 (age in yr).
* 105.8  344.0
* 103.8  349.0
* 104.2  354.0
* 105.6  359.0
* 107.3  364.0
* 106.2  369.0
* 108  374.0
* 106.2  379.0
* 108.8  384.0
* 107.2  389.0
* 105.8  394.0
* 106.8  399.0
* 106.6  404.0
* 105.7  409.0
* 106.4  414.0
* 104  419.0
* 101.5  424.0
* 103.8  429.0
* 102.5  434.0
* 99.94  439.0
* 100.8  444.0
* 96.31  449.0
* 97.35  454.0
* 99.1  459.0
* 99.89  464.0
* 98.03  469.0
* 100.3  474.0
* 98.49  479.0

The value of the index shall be 101.5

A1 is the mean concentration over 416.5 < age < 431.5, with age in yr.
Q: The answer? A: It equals 103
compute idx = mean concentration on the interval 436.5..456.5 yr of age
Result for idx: 98.6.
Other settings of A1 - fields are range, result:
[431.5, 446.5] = 101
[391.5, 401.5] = 106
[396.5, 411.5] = 106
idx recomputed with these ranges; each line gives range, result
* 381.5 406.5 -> 107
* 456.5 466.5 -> 99.5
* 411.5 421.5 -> 105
